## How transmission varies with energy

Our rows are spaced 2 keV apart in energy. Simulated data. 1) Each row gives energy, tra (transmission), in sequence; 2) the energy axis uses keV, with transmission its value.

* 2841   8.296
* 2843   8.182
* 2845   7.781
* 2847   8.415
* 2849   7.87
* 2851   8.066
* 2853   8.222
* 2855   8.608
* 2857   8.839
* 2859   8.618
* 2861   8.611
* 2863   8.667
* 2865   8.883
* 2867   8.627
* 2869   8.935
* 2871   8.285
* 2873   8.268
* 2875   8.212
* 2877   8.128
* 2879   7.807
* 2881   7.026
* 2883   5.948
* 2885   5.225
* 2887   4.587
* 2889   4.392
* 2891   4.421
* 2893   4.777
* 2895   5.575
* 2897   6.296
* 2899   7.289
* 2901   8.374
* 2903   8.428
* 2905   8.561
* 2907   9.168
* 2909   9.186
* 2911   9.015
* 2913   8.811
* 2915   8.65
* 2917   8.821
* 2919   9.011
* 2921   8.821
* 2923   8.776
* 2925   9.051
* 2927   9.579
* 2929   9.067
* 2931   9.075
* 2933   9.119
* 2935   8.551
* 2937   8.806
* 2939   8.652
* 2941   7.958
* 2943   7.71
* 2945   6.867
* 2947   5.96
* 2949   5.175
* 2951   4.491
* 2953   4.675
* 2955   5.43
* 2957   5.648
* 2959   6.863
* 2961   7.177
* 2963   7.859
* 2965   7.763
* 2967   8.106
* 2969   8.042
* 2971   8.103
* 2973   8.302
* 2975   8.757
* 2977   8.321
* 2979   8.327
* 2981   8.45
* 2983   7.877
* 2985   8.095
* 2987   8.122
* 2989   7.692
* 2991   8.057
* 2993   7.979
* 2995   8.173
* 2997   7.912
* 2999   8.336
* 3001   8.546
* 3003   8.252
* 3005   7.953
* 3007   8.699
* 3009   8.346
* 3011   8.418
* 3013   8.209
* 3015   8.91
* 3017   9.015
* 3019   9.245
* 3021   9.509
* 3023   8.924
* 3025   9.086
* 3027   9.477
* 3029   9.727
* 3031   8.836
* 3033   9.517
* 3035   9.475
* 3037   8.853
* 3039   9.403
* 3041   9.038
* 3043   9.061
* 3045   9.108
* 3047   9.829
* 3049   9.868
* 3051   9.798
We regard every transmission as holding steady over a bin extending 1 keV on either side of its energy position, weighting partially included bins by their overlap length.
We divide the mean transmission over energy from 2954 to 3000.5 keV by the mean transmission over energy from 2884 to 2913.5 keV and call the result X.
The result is 1.13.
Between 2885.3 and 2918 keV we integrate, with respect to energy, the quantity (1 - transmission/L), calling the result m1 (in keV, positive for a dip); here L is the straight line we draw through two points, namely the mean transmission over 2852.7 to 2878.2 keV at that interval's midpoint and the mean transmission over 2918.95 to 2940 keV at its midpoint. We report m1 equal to 5.79 keV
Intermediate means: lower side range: 8.53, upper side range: 8.95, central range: 7.23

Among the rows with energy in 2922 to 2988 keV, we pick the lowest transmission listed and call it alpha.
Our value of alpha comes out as 4.491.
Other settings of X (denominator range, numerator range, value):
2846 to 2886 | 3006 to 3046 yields 1.12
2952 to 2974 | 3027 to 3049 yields 1.31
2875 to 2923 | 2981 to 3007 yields 1.10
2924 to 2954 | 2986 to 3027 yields 1.11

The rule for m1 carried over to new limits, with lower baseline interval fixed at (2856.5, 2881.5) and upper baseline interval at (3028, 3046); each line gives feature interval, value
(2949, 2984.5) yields 6.51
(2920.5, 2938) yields -0.59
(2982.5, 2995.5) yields 1.43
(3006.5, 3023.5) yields 0.57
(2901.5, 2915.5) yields -0.38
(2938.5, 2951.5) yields 3.07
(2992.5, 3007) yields 1.34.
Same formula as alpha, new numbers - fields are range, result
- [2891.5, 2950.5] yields 4.777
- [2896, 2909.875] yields 6.296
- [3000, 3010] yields 7.953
